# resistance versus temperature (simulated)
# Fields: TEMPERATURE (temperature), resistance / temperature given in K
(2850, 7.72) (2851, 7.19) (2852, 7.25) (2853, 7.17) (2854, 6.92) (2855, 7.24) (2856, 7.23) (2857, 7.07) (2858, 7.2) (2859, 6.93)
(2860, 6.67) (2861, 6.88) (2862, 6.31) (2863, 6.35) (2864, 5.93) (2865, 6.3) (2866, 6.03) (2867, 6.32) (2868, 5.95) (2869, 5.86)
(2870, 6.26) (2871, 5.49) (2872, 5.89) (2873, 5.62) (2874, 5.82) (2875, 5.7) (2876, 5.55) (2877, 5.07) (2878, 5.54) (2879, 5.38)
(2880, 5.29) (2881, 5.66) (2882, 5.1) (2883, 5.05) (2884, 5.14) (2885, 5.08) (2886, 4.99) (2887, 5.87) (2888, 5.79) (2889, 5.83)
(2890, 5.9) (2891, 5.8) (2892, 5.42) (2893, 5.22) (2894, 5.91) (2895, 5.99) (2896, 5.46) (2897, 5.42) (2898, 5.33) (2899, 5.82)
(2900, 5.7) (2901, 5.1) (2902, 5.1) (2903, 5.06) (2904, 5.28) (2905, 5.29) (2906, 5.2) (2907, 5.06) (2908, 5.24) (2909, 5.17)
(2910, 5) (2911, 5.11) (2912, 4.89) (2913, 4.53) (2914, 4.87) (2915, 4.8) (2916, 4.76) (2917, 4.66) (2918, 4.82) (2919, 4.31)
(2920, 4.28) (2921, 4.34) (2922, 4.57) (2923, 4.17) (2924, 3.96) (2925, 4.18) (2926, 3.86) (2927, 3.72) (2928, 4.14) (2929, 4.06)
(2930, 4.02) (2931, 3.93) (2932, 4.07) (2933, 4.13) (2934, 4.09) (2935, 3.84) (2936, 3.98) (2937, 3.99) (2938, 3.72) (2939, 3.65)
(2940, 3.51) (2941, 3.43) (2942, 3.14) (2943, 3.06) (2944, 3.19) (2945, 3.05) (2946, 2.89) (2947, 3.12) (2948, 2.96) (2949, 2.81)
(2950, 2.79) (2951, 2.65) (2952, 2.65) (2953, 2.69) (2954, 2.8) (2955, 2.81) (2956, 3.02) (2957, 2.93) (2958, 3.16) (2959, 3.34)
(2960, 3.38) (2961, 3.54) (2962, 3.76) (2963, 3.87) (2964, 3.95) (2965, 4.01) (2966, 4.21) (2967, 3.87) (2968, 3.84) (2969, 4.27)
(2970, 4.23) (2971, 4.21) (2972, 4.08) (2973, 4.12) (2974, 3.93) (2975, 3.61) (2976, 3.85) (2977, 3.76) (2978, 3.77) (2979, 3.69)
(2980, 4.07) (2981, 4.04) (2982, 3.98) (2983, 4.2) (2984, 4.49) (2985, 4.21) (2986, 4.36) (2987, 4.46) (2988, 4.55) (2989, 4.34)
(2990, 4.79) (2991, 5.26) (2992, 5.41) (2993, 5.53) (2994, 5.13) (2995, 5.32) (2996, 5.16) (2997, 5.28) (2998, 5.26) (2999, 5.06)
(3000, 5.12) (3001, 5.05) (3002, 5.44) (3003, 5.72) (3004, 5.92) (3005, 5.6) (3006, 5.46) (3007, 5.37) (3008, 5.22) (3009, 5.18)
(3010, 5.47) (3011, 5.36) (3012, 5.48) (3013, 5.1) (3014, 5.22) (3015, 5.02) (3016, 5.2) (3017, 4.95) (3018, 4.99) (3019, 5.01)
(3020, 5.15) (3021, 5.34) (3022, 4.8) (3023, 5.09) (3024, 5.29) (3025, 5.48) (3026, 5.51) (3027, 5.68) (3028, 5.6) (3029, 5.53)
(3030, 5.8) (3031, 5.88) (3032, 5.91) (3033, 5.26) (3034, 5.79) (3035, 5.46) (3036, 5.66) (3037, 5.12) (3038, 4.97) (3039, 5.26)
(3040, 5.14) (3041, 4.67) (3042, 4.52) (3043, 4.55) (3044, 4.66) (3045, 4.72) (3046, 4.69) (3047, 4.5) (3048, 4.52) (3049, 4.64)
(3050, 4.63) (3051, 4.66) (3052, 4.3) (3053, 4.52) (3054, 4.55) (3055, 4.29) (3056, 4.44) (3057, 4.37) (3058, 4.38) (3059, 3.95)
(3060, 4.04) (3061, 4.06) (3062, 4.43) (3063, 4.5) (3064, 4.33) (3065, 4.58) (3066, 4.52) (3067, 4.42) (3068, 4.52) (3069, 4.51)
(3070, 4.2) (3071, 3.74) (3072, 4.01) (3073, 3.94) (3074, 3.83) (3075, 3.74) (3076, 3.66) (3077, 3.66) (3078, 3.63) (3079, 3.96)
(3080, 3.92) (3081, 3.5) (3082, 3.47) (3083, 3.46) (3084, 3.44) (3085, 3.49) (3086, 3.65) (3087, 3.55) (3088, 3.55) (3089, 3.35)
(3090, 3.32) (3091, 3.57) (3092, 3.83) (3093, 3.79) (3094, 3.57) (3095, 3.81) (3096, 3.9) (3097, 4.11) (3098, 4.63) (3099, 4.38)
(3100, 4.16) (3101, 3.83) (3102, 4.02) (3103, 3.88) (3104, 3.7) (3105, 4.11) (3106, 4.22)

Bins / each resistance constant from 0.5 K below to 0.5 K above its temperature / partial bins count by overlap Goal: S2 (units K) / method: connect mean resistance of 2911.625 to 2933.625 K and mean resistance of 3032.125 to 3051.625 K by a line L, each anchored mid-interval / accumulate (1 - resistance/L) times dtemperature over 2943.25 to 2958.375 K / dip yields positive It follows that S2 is 5.29 K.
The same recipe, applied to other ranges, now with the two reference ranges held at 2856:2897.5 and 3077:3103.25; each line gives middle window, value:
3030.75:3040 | -2.5 K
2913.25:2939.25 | 5.7 K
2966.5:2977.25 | 2.0 K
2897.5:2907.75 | 0.6 K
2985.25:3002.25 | -1.1 K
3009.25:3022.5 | -2.0 K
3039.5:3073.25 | -2.8 K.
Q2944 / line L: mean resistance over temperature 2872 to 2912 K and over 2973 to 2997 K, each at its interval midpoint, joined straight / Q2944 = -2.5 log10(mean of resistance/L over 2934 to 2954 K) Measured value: 0.45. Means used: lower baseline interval 5.41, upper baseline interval 4.44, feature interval 3.23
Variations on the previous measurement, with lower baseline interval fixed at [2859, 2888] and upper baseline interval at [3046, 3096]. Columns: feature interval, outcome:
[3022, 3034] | -0.245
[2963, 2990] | 0.188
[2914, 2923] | 0.179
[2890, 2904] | 0.014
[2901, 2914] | 0.083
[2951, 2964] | 0.500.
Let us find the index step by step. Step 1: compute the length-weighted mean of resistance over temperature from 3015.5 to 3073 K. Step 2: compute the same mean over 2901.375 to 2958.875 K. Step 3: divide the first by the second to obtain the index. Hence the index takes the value 1.2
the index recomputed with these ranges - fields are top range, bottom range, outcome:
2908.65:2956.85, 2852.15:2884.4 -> 0.63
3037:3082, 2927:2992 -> 1.16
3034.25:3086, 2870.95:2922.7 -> 0.82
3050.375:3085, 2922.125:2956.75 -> 1.18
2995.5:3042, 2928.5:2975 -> 1.50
